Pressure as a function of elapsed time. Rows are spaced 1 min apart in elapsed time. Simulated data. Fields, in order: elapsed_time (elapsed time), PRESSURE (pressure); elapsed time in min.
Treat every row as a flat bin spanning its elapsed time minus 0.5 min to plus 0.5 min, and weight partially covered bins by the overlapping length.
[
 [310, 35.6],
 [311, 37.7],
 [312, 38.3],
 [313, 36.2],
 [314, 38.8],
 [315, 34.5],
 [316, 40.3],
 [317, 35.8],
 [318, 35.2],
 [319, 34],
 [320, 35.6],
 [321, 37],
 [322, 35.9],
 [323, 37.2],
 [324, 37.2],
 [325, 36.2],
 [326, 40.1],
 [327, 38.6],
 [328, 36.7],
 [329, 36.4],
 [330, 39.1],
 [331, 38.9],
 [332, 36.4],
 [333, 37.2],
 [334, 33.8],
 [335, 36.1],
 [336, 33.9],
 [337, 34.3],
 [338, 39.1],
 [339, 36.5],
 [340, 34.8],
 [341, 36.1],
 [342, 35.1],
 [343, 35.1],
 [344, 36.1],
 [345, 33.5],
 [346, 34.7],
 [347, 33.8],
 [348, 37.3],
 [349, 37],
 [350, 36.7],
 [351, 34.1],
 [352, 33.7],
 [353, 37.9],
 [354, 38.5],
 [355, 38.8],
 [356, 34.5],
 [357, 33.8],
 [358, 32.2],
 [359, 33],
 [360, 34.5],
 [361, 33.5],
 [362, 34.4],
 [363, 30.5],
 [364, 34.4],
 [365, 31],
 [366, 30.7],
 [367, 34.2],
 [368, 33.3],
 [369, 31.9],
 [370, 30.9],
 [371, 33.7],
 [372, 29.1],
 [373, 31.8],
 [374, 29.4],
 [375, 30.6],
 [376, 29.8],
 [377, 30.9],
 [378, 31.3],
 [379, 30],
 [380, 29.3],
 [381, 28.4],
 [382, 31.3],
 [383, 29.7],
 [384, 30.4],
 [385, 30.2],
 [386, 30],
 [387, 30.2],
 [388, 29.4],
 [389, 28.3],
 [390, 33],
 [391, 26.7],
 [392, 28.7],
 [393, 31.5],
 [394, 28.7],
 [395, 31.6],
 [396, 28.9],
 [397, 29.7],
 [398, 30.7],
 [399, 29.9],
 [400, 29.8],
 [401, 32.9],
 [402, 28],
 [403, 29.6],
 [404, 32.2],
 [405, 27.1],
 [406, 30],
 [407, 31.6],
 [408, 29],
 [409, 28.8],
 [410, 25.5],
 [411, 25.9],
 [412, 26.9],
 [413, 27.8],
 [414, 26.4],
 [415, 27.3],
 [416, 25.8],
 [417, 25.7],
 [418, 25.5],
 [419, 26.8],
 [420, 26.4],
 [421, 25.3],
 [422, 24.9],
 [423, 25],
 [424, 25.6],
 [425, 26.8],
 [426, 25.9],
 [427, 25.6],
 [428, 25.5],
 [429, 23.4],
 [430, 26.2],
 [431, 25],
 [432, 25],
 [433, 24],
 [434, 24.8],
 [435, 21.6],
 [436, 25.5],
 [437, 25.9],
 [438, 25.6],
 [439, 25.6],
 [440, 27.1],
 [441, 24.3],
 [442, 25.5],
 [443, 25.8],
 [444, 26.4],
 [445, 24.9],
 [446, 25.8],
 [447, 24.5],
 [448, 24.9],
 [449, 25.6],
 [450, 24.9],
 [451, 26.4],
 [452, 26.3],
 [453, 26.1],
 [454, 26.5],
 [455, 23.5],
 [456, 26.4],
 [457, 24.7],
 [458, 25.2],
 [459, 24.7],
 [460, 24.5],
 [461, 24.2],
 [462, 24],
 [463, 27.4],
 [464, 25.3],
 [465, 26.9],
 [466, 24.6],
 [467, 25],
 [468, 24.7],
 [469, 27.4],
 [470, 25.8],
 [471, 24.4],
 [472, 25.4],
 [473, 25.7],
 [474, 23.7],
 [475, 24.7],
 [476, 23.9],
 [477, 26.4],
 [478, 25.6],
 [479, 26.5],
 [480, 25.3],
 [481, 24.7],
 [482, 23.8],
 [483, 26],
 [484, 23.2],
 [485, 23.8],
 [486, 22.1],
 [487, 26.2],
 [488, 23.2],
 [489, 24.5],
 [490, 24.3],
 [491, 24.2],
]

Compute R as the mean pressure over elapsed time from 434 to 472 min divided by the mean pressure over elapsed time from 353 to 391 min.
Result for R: 0.80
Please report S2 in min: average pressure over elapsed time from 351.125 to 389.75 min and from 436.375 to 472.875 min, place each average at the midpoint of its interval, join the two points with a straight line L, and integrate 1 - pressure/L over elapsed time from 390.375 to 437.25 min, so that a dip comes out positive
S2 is 2.3 min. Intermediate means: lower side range 32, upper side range 25.5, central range 27.3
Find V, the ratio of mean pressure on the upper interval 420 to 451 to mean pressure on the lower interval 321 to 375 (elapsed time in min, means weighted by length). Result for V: 0.7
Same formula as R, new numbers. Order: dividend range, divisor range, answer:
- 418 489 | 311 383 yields 0.73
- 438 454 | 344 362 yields 0.73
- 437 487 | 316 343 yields 0.69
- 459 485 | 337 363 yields 0.71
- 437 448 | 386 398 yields 0.86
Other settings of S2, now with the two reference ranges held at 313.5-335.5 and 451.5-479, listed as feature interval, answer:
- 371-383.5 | 0.87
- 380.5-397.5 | 0.95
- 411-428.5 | 1.80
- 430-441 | 1.08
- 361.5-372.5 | 0.39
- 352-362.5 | -0.26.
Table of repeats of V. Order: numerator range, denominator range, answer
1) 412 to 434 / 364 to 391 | 0.84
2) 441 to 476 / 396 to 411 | 0.86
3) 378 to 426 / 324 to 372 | 0.81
